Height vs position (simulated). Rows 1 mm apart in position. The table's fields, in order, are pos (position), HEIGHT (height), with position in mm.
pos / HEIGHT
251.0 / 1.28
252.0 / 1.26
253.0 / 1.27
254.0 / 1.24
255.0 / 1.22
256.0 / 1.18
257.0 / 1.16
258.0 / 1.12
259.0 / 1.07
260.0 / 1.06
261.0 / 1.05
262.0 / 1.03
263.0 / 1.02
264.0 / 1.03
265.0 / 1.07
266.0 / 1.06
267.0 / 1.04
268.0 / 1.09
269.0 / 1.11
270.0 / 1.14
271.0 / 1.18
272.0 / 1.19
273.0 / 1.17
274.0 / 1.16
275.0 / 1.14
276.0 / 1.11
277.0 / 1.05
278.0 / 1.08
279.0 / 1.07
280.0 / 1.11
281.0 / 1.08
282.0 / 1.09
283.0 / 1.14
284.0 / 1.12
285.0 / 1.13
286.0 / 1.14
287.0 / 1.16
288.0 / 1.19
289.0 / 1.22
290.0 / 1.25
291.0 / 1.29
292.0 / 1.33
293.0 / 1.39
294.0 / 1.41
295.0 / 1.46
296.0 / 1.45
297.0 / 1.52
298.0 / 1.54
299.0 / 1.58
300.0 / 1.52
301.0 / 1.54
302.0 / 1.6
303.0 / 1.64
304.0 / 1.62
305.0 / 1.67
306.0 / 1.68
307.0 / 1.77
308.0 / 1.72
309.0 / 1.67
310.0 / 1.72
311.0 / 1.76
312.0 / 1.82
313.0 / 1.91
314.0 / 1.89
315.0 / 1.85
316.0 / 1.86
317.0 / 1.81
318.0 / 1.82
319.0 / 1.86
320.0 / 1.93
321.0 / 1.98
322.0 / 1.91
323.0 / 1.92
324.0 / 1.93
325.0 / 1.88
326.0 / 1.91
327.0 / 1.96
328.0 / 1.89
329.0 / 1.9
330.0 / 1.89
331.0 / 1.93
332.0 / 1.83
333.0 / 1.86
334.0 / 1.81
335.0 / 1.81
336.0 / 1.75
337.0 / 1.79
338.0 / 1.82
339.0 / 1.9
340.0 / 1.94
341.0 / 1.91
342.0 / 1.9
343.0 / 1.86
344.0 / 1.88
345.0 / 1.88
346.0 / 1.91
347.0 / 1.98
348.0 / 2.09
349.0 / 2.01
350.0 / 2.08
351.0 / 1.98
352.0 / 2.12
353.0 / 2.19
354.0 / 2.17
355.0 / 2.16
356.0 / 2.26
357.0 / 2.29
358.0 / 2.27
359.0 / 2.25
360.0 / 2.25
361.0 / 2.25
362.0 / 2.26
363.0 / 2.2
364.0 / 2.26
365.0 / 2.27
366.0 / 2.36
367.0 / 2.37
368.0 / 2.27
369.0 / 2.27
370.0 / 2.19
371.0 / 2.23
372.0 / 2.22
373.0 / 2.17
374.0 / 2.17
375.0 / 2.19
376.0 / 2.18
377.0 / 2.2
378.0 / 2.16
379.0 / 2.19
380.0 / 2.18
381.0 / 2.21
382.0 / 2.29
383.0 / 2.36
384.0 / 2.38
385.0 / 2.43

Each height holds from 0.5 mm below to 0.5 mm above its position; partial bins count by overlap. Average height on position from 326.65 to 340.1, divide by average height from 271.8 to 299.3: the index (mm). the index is 1.5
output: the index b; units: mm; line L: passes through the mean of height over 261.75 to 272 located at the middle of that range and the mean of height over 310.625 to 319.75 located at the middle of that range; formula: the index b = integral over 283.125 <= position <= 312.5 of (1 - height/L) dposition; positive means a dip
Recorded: 1.9 mm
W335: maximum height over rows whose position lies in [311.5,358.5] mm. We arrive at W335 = 2.29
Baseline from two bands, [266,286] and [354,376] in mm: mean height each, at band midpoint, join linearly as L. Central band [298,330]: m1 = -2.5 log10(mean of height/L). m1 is -0.12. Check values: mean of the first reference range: 1.11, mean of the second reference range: 2.24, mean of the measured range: 1.79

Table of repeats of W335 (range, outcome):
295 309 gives 1.77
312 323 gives 1.98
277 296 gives 1.46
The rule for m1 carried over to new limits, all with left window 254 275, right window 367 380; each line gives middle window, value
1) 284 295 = 0.092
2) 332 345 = 0.002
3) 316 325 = -0.132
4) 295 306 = -0.067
